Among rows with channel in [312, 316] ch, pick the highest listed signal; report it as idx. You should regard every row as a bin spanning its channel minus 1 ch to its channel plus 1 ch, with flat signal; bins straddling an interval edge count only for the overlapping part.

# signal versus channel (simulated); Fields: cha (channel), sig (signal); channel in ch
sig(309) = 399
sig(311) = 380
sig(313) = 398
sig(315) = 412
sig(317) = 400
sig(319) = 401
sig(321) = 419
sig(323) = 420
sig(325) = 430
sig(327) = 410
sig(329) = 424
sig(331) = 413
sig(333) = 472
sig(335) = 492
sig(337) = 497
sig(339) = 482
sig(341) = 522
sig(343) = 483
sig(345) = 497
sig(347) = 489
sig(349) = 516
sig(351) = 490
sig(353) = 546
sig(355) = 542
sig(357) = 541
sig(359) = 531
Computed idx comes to 412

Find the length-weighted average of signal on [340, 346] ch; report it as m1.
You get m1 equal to 501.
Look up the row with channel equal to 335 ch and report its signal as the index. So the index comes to 492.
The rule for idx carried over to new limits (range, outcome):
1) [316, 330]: 430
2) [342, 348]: 497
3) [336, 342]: 522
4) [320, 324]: 420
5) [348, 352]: 516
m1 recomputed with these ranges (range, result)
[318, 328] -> 416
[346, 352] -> 498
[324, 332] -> 419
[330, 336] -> 459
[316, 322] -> 407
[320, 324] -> 420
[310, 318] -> 398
